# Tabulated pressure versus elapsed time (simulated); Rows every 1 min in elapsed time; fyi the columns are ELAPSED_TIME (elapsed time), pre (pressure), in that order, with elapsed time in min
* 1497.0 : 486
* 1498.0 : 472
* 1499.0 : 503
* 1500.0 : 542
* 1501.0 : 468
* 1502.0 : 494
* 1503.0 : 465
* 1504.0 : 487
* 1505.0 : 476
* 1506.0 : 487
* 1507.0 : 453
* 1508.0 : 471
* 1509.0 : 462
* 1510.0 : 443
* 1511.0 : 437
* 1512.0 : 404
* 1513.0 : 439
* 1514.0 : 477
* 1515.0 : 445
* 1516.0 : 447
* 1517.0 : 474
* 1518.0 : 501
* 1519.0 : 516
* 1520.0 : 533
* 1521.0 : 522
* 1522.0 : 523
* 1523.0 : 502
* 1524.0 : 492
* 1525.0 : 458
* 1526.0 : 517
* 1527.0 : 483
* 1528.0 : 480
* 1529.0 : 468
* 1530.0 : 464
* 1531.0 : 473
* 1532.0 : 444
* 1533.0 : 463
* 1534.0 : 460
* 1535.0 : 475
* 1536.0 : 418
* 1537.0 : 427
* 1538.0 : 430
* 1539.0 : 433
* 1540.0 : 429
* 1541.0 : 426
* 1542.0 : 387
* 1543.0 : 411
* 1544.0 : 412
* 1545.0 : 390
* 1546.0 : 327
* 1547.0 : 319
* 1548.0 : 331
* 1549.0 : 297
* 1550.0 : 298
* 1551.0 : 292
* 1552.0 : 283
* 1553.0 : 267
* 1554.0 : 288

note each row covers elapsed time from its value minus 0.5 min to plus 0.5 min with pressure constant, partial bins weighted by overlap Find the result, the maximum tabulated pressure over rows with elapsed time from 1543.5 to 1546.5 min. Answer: 412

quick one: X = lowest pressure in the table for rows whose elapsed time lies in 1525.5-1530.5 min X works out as 464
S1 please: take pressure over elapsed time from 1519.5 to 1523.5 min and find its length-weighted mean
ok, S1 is 520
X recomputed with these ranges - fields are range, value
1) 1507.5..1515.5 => 404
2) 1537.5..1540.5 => 429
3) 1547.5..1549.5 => 297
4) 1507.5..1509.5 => 462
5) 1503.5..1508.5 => 453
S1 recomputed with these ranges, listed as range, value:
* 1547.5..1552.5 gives 300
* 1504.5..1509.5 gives 470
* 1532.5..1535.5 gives 466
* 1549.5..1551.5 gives 295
